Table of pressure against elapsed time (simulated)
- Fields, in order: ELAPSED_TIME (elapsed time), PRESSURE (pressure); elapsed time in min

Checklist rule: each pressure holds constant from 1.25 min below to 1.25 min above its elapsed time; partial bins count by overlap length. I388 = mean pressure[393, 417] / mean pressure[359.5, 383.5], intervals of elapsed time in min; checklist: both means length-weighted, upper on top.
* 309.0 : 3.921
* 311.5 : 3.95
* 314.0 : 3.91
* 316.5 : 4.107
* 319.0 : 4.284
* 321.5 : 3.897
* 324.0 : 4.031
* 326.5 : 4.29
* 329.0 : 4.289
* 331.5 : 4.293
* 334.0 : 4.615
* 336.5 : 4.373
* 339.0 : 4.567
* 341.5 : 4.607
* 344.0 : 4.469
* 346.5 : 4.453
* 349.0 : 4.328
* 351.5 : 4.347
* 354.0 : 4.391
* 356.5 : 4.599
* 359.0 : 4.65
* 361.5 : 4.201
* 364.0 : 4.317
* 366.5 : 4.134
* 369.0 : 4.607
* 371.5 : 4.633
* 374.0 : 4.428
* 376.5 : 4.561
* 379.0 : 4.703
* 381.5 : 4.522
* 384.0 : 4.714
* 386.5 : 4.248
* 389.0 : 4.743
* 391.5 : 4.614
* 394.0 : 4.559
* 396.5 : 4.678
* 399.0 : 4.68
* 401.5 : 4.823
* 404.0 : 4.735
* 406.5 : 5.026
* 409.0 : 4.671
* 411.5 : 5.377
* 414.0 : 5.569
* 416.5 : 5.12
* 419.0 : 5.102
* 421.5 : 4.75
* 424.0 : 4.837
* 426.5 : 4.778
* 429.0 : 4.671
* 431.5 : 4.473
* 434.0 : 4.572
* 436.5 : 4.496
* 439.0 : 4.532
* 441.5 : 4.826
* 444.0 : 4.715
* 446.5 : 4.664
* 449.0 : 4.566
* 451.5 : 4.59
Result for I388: 1.10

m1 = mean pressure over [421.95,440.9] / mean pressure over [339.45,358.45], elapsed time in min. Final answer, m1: 1.04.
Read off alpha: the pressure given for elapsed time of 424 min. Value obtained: 4.837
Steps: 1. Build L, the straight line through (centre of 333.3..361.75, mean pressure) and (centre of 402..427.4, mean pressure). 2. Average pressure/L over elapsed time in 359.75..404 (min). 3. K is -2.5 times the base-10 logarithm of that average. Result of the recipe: 0.05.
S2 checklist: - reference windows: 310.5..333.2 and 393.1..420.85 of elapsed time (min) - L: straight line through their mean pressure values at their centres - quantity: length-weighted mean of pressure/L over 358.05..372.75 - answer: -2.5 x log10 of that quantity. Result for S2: 0.03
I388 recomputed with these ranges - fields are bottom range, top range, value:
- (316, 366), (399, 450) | 1.10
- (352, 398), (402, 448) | 1.07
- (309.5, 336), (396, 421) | 1.20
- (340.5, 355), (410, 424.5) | 1.16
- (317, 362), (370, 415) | 1.08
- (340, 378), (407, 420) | 1.16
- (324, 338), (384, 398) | 1.05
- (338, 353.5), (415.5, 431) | 1.09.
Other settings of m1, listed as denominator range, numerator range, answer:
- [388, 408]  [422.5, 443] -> 0.98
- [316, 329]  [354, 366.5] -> 1.06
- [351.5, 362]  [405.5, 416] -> 1.16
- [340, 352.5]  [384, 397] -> 1.03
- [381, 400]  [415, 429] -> 1.07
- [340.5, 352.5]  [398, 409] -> 1.08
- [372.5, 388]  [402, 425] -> 1.11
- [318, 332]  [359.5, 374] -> 1.05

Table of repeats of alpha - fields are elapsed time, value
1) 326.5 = 4.29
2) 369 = 4.607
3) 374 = 4.428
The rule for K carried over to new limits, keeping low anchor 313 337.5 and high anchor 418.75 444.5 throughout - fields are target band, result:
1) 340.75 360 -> -0.04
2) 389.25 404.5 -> -0.04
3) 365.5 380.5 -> -0.02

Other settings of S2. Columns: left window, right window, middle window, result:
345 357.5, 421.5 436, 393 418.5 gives -0.08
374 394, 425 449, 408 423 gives -0.11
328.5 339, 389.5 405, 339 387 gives 0.02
